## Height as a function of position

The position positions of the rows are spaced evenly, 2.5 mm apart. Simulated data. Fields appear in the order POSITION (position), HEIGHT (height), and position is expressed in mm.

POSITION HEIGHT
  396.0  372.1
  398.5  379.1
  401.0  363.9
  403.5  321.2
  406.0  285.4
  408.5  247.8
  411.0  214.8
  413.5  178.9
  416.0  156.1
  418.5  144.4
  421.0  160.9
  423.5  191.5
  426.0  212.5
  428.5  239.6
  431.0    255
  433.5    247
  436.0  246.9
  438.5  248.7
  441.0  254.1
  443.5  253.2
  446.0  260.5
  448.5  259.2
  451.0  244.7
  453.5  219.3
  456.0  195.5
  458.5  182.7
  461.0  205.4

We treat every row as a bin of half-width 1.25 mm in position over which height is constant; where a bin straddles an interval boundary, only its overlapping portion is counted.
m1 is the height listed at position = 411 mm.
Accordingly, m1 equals 214.8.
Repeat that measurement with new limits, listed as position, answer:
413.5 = 178.9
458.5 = 182.7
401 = 363.9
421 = 160.9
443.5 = 253.2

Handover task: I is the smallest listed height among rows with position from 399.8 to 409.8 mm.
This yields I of 247.8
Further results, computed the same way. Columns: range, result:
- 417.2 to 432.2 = 144.4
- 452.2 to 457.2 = 195.5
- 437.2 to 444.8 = 248.7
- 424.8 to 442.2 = 212.5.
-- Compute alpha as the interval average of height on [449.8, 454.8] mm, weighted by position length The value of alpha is 232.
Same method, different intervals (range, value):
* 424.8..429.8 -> 226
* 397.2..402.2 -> 372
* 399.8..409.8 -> 304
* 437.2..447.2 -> 254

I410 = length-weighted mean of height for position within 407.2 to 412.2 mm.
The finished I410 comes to 232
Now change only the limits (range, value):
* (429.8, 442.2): 250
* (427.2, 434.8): 247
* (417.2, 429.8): 190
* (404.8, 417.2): 217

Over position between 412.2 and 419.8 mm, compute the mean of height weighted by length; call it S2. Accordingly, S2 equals 160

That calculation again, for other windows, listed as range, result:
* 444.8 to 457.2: 236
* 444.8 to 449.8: 260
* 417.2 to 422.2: 153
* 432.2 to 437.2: 247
